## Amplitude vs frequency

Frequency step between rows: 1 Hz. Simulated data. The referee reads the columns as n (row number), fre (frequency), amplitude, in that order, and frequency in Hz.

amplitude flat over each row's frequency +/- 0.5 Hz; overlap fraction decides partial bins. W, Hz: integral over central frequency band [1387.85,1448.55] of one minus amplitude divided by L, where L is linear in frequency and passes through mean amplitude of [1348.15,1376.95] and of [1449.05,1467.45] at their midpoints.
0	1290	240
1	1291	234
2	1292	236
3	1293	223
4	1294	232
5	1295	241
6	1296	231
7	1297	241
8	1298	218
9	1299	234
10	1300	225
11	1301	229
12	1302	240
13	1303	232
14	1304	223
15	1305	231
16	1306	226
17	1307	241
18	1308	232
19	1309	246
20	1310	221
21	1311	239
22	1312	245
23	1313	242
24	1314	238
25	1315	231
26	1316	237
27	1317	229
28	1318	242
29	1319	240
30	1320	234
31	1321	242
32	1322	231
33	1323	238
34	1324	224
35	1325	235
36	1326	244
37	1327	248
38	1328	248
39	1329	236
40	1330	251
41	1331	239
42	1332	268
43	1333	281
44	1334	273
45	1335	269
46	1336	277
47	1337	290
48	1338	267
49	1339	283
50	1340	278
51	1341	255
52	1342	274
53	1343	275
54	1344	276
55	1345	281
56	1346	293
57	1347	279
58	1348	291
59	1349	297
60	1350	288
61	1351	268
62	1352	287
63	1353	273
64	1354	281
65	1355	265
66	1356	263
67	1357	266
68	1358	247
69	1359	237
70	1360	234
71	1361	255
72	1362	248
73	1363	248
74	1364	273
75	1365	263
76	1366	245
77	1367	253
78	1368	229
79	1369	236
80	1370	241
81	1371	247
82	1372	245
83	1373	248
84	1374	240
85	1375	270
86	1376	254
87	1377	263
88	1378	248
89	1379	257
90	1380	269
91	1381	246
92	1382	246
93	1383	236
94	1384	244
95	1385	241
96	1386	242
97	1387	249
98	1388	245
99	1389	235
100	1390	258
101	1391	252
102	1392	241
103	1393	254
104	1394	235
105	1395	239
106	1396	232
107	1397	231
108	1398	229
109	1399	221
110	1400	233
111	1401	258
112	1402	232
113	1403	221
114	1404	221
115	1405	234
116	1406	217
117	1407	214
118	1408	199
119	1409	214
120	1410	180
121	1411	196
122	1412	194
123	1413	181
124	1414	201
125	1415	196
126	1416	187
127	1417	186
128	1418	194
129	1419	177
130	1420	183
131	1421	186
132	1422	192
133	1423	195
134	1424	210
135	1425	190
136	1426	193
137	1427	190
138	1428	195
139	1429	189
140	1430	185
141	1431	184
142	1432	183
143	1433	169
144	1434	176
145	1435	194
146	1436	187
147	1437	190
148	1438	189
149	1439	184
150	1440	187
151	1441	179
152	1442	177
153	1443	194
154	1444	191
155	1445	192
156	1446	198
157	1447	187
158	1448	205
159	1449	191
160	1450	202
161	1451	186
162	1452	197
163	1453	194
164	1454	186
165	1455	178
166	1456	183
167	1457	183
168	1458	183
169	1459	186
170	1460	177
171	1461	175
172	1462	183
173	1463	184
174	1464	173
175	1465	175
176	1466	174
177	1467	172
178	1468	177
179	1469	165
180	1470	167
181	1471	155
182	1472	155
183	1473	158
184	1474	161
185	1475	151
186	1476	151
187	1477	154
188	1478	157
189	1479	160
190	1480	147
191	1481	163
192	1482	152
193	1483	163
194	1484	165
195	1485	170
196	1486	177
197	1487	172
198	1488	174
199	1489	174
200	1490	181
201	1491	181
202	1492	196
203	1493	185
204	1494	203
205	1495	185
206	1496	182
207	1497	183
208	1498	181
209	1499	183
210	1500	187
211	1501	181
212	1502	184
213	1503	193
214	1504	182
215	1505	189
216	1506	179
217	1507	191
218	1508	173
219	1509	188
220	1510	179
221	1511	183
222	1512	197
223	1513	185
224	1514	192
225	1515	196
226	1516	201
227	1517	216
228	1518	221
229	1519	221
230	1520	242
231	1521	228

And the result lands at 2.91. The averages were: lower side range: 258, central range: 204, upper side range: 183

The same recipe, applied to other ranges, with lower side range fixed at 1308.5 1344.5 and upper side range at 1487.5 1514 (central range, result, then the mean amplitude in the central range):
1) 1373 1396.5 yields -1.91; 248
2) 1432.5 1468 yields 3.30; 185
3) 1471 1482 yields 2.18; 156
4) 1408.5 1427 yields 2.10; 192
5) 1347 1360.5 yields -1.59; 269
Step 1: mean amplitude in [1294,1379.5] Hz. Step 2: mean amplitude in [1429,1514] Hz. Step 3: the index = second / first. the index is 0.71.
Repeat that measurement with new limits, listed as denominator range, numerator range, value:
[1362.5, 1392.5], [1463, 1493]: 0.67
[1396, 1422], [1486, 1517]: 0.89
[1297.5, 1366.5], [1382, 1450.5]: 0.82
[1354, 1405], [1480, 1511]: 0.73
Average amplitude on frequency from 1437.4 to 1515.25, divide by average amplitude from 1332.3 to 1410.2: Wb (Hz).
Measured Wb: 0.71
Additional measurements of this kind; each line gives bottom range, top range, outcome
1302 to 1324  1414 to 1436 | 0.80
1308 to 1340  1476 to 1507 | 0.71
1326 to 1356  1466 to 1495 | 0.62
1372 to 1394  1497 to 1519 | 0.76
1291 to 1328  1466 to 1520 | 0.76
